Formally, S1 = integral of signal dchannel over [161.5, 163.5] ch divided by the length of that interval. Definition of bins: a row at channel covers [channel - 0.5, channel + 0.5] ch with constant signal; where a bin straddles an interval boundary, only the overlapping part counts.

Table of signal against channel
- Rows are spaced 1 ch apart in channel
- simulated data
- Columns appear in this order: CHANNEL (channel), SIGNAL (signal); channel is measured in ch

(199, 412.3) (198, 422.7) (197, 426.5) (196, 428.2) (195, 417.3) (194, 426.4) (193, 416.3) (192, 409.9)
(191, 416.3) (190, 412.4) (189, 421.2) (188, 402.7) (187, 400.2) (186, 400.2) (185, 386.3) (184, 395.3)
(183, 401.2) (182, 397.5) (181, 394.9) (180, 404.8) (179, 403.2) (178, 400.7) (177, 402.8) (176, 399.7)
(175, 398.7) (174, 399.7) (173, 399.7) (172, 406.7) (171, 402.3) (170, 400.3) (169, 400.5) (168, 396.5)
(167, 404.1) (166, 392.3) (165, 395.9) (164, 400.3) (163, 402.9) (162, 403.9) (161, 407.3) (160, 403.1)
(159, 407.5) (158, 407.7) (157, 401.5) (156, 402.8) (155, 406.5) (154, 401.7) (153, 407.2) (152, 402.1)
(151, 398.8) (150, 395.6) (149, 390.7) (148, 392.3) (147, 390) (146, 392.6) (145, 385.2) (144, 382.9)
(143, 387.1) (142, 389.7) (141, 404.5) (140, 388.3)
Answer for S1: 403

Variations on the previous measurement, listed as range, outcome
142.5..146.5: 387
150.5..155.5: 403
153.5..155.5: 404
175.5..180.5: 402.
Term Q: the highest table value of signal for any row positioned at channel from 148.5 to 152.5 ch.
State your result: 402.1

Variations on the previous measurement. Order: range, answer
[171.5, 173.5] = 406.7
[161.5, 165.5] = 403.9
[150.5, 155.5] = 407.2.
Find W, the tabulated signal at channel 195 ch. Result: 417.3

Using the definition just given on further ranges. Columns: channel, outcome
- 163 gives 402.9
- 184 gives 395.3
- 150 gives 395.6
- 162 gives 403.9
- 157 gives 401.5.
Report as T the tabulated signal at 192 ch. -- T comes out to 409.9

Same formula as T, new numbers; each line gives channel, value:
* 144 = 382.9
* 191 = 416.3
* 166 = 392.3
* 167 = 404.1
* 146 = 392.6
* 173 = 399.7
